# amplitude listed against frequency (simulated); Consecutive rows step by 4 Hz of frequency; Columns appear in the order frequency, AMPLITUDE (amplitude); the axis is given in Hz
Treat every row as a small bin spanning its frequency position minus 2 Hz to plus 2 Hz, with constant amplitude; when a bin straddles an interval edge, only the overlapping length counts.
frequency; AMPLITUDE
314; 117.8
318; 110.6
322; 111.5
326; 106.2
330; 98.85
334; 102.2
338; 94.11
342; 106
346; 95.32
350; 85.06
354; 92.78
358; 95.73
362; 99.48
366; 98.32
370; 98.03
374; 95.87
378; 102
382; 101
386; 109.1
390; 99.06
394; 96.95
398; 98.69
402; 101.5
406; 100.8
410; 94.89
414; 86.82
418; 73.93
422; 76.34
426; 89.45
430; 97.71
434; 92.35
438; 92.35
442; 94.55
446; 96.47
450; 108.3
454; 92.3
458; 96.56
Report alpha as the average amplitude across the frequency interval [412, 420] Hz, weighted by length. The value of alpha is 80.4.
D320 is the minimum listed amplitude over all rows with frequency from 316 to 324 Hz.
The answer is 110.6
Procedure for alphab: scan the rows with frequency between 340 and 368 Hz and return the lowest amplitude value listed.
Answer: 85.06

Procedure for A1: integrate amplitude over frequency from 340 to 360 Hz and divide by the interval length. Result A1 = 95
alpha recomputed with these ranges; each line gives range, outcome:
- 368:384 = 99.2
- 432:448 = 93.9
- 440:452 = 99.8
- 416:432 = 84.4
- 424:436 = 93.2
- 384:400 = 101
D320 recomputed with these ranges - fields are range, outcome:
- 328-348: 94.11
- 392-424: 73.93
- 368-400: 95.87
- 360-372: 98.03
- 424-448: 89.45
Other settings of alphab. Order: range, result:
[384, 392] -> 99.06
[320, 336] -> 98.85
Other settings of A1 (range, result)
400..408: 101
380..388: 105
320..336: 105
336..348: 98.5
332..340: 98.2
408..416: 90.9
